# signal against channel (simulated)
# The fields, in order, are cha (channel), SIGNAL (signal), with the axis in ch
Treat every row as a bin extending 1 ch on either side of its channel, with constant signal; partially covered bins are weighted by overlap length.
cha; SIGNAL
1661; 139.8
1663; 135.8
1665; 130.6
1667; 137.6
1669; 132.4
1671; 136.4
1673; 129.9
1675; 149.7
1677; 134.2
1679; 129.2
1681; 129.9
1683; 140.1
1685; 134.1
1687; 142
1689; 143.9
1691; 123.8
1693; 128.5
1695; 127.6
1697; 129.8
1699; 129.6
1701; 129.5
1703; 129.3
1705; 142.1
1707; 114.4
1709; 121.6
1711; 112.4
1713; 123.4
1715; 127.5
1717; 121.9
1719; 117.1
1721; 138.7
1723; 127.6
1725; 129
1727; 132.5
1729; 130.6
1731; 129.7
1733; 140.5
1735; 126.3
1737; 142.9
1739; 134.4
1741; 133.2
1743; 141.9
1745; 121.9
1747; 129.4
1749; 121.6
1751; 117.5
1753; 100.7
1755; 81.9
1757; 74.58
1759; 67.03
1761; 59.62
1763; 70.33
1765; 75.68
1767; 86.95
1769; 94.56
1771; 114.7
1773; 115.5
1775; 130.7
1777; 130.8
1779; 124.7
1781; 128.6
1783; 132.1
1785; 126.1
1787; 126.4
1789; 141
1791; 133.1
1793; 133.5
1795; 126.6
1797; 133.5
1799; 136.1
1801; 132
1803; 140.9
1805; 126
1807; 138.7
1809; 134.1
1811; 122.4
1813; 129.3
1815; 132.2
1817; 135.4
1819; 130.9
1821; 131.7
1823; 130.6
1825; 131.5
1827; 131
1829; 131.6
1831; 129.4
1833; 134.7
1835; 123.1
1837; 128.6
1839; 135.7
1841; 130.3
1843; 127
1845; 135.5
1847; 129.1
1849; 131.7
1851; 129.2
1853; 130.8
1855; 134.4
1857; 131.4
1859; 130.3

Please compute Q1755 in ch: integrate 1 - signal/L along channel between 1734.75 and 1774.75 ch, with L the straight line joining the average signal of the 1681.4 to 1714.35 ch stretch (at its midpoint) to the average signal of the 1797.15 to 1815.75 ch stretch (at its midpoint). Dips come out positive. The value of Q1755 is 7.8 ch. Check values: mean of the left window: 129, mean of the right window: 132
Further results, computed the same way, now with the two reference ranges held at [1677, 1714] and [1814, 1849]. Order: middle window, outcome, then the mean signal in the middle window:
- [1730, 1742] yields -0.41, 134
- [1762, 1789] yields 3.59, 113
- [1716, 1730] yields 0.19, 128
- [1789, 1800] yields -0.22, 133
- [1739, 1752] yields 0.21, 128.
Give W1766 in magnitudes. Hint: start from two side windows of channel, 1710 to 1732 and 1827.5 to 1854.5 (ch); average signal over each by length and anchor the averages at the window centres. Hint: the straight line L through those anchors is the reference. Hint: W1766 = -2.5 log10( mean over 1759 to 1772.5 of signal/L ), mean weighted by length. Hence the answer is 0.46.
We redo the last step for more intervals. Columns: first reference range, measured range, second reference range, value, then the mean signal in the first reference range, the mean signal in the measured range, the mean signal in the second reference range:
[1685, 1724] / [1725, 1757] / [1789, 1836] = 0.044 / 128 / 124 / 132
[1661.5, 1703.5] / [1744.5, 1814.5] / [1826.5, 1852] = 0.137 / 134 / 116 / 131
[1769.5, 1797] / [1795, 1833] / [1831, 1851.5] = -0.024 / 128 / 132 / 130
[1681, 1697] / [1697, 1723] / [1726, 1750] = 0.060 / 134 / 126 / 132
